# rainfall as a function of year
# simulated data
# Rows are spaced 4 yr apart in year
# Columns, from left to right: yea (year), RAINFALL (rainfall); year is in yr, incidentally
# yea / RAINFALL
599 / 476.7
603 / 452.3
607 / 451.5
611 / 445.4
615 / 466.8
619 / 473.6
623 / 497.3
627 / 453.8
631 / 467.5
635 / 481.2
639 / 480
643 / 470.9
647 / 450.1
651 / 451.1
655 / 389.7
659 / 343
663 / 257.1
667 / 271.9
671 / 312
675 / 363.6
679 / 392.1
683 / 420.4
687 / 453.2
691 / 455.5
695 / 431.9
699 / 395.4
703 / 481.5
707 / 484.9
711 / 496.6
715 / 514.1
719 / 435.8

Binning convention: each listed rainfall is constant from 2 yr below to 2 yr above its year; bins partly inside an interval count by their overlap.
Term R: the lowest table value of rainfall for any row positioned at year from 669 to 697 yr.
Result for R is 312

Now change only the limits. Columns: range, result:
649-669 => 257.1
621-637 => 453.8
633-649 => 450.1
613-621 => 466.8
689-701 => 395.4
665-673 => 271.9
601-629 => 445.4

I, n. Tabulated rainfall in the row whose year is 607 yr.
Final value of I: 451.5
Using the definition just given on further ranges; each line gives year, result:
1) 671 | 312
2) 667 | 271.9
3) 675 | 363.6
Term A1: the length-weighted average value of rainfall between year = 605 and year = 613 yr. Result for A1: 448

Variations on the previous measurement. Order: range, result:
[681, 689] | 437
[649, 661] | 395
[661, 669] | 264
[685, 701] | 434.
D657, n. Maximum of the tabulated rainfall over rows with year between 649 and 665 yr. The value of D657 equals 451.1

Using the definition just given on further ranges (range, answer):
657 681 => 392.1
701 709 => 484.9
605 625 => 497.3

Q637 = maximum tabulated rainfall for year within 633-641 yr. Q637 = 481.2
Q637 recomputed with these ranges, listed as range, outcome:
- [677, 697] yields 455.5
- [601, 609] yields 452.3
